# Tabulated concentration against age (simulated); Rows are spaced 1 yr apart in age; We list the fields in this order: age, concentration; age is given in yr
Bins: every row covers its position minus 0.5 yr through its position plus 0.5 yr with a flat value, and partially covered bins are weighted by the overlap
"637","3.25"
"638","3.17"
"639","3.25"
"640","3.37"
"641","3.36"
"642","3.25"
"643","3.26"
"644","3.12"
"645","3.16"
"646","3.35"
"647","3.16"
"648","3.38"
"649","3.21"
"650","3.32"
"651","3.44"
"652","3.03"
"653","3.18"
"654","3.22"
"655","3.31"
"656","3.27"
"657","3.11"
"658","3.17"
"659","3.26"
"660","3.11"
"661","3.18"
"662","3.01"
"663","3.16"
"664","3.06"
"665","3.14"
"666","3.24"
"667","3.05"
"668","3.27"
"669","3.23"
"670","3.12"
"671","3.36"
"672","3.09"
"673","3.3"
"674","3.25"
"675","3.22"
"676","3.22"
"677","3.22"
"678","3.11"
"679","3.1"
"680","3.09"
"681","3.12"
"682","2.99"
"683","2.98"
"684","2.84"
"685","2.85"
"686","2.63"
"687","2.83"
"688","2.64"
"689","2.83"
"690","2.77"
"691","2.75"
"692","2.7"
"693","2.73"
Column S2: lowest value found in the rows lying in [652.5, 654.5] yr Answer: 3.18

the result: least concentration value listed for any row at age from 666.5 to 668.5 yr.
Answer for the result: 3.05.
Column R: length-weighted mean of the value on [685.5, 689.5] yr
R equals 2.73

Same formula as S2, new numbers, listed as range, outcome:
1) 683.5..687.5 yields 2.63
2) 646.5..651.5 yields 3.16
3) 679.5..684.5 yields 2.84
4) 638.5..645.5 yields 3.12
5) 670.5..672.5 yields 3.09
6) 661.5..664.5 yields 3.01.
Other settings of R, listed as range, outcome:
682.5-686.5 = 2.83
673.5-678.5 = 3.2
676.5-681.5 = 3.13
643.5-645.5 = 3.14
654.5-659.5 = 3.22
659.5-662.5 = 3.1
